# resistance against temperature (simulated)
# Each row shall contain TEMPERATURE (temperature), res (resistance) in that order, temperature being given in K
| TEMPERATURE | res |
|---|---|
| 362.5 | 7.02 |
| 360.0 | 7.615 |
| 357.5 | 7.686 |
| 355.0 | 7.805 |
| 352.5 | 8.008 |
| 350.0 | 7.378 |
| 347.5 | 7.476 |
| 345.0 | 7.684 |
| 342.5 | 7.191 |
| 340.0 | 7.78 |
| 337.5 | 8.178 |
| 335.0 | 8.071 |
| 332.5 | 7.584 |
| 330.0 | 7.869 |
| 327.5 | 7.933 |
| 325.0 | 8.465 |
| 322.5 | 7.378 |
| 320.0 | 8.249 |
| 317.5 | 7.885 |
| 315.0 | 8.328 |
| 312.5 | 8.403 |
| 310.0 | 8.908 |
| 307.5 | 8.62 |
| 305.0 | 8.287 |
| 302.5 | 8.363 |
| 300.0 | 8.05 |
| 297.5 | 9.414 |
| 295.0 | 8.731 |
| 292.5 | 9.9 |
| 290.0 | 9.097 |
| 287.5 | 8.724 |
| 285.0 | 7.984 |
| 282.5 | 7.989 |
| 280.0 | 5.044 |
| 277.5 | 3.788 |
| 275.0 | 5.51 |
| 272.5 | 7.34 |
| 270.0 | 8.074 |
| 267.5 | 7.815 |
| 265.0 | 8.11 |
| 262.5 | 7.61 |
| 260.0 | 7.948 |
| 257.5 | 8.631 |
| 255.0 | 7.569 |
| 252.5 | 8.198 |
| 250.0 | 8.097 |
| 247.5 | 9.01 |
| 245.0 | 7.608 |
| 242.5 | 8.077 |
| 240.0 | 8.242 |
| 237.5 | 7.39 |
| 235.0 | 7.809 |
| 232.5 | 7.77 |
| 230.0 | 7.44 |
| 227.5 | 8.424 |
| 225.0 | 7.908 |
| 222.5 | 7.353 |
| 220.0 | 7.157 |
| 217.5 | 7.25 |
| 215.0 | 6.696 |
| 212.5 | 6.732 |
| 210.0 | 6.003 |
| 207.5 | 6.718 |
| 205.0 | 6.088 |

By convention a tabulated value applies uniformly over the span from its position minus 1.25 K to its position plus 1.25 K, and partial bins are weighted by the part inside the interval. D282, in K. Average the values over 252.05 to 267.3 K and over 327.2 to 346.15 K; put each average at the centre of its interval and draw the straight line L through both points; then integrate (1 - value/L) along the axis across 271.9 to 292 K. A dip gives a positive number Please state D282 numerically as 2.3 K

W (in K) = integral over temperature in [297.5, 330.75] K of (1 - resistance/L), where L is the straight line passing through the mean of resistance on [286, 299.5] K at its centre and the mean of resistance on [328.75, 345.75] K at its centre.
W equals 0.8 K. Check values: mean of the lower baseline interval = 9.09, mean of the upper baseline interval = 7.77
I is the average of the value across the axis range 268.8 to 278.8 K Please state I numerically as 6.16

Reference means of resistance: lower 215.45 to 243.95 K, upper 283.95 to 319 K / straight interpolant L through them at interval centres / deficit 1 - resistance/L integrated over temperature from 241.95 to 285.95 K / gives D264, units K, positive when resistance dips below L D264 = 3.6 K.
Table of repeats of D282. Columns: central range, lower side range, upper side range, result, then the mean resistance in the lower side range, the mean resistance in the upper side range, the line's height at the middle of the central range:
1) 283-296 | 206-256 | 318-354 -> -1.92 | 7.57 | 7.8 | 7.7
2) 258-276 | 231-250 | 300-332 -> 1.11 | 7.99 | 8.2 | 8.06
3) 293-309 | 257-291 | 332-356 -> -2.44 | 7.37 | 7.72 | 7.5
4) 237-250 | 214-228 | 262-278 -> -1.57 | 7.43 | 7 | 7.23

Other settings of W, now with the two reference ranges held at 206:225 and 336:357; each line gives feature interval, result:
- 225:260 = -4.7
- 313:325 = -0.8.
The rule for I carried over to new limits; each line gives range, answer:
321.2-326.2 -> 7.92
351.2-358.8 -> 7.83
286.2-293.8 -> 9.23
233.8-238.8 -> 7.6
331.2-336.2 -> 7.83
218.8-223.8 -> 7.26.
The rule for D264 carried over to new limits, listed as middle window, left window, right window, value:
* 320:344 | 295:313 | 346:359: 0.6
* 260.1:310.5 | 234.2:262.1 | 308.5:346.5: 1.0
